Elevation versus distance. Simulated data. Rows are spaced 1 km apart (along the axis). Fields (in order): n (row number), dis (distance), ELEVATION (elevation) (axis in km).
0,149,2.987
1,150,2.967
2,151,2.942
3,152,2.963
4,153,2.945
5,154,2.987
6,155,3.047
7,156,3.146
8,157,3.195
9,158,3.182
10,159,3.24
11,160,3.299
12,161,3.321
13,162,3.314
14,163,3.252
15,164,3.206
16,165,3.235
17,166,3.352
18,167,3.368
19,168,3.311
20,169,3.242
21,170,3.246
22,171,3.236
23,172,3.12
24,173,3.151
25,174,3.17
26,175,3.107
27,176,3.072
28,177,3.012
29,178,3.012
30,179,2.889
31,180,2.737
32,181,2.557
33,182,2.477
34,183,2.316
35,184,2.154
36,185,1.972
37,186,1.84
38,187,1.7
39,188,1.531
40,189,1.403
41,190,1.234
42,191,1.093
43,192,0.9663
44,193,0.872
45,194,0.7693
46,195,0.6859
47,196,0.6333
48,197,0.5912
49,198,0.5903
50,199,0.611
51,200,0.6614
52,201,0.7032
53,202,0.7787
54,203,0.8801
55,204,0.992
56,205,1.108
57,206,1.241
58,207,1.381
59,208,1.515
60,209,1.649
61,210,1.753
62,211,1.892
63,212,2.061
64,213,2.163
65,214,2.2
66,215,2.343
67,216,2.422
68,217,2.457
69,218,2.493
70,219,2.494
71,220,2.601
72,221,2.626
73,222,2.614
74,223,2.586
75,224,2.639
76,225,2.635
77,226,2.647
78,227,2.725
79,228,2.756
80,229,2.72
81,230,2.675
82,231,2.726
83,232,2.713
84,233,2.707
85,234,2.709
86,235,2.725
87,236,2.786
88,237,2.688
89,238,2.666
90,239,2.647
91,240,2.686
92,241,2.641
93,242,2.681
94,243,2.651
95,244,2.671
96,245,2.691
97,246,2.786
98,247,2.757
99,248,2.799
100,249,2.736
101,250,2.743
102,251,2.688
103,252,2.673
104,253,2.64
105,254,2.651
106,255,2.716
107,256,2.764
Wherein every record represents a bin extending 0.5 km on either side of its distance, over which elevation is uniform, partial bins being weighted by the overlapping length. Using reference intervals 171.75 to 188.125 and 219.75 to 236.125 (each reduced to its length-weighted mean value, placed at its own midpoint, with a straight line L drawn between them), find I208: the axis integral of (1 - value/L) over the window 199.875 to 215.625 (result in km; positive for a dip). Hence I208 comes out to 6.9 km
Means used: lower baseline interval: 2.59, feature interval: 1.48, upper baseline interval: 2.68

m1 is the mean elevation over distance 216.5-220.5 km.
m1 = 2.51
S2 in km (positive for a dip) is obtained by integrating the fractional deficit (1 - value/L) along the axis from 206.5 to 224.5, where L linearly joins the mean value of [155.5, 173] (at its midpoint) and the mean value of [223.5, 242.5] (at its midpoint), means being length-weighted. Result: 3.89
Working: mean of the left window 3.25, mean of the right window 2.69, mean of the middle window 2.22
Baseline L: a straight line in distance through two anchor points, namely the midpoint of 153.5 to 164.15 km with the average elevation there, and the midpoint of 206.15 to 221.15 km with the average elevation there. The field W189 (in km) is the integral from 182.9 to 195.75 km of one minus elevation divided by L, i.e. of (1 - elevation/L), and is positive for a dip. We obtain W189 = 6.1 km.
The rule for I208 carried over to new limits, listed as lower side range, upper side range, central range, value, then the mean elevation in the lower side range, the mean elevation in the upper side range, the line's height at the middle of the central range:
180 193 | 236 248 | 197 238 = 5.03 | 1.77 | 2.7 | 2.29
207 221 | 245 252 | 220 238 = -2.10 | 2.15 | 2.74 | 2.41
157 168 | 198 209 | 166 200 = 2.67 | 3.27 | 0.999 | 2.14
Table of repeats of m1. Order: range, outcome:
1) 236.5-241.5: 2.67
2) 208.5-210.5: 1.7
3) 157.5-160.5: 3.24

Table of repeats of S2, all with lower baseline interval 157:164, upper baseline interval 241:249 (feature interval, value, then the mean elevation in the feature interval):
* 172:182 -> 0.6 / 2.95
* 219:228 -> 0.7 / 2.63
